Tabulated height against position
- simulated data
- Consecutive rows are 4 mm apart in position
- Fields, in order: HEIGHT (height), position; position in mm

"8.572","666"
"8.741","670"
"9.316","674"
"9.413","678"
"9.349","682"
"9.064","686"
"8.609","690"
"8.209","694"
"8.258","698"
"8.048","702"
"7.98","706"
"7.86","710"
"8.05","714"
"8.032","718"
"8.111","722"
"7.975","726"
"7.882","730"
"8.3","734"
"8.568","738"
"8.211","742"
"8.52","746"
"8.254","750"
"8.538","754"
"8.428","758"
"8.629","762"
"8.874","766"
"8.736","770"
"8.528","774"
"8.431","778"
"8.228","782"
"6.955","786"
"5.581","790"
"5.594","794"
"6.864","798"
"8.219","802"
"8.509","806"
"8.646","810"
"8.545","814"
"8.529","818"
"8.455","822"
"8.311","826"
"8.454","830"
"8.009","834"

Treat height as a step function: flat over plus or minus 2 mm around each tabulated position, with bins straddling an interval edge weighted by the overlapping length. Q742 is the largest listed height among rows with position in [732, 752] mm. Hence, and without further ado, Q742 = 8.568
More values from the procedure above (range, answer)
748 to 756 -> 8.538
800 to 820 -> 8.646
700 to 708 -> 8.048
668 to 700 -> 9.413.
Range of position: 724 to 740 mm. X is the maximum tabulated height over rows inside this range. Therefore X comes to 8.568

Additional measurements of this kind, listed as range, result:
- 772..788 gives 8.528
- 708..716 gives 8.05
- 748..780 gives 8.874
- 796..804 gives 8.219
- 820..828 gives 8.455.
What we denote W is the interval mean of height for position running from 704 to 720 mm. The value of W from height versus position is 7.98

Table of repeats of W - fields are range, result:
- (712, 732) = 8.01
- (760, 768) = 8.75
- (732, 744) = 8.36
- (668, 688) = 9.18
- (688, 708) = 8.22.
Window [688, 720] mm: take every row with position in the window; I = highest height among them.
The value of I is 8.609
